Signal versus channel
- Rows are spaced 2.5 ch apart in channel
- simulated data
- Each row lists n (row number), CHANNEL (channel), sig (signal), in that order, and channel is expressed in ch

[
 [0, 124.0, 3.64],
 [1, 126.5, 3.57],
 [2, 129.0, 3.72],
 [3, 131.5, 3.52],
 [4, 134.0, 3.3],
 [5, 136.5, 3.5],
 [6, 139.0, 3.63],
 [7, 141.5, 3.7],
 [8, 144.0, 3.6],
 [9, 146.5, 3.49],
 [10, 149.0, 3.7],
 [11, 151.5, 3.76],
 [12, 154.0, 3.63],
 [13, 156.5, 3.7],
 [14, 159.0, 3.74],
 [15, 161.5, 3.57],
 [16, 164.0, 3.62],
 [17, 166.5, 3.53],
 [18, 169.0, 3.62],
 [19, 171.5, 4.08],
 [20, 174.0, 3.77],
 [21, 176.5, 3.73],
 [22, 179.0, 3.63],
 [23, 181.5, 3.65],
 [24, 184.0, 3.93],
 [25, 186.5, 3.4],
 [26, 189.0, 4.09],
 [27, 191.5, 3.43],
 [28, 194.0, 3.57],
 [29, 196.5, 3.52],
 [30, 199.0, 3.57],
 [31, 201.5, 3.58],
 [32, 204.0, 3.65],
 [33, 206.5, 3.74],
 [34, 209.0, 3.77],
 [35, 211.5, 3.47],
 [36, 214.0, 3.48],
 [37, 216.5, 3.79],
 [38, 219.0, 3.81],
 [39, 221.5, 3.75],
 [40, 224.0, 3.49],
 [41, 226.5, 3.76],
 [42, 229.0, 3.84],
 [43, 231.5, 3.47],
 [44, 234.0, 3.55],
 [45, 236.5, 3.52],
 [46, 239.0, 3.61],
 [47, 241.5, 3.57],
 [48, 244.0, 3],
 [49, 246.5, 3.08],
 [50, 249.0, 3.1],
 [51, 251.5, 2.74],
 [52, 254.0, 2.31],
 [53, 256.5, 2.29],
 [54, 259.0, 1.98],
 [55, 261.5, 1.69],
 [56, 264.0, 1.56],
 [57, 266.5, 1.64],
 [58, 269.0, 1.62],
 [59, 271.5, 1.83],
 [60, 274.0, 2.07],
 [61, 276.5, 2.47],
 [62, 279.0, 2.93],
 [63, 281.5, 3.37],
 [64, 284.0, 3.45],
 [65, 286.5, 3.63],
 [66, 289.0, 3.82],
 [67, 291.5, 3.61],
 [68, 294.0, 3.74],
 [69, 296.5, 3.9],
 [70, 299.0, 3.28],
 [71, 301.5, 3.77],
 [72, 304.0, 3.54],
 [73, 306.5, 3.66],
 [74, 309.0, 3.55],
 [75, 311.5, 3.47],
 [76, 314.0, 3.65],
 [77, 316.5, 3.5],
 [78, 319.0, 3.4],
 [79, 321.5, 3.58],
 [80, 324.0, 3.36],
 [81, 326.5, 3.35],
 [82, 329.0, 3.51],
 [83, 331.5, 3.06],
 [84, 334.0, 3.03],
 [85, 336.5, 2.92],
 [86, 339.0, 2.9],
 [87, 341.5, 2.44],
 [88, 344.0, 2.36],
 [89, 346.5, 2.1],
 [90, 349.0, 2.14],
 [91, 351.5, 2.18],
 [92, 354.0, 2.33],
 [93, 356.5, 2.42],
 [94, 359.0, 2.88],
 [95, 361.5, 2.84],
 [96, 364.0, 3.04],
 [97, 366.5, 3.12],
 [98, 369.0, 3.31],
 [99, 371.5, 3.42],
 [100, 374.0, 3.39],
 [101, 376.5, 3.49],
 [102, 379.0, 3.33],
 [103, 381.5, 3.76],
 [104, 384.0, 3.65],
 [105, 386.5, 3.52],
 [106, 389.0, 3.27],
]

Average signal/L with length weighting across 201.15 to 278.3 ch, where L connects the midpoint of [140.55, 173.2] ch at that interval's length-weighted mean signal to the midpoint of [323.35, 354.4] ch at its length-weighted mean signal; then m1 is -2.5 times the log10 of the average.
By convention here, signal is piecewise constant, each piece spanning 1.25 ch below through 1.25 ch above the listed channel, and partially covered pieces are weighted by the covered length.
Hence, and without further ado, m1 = 0.09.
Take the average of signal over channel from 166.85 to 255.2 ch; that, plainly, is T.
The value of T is 3.55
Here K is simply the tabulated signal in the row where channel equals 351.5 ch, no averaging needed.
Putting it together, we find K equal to 2.18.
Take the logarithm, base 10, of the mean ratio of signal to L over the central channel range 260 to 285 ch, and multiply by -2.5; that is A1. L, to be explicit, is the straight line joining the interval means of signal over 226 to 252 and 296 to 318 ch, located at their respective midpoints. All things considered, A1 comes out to 0.477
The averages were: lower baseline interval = 3.39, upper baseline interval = 3.58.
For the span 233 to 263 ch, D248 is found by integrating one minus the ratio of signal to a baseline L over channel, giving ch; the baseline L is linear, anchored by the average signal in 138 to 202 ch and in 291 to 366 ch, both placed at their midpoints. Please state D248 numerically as 4.8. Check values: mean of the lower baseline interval 3.66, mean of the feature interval 2.85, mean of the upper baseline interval 3.11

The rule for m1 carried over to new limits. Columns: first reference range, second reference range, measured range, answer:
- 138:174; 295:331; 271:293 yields 0.160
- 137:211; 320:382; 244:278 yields 0.439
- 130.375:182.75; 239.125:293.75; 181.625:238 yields -0.149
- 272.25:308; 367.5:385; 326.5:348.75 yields 0.219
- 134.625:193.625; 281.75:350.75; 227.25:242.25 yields -0.034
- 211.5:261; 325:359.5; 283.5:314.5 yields -0.235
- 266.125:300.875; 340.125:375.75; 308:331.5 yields -0.205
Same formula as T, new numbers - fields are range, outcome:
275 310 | 3.47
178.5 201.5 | 3.64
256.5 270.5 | 1.75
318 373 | 2.89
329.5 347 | 2.75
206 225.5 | 3.66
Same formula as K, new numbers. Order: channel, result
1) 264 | 1.56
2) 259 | 1.98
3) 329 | 3.51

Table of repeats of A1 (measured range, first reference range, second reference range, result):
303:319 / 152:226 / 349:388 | -0.09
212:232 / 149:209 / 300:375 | -0.05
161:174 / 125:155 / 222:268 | -0.09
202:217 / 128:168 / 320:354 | -0.09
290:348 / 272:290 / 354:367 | -0.13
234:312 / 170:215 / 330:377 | 0.09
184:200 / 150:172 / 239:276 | -0.11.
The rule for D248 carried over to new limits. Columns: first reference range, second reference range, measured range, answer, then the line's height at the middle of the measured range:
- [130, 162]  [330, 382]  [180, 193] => -0.9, 3.46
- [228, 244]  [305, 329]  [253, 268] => 6.9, 3.53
